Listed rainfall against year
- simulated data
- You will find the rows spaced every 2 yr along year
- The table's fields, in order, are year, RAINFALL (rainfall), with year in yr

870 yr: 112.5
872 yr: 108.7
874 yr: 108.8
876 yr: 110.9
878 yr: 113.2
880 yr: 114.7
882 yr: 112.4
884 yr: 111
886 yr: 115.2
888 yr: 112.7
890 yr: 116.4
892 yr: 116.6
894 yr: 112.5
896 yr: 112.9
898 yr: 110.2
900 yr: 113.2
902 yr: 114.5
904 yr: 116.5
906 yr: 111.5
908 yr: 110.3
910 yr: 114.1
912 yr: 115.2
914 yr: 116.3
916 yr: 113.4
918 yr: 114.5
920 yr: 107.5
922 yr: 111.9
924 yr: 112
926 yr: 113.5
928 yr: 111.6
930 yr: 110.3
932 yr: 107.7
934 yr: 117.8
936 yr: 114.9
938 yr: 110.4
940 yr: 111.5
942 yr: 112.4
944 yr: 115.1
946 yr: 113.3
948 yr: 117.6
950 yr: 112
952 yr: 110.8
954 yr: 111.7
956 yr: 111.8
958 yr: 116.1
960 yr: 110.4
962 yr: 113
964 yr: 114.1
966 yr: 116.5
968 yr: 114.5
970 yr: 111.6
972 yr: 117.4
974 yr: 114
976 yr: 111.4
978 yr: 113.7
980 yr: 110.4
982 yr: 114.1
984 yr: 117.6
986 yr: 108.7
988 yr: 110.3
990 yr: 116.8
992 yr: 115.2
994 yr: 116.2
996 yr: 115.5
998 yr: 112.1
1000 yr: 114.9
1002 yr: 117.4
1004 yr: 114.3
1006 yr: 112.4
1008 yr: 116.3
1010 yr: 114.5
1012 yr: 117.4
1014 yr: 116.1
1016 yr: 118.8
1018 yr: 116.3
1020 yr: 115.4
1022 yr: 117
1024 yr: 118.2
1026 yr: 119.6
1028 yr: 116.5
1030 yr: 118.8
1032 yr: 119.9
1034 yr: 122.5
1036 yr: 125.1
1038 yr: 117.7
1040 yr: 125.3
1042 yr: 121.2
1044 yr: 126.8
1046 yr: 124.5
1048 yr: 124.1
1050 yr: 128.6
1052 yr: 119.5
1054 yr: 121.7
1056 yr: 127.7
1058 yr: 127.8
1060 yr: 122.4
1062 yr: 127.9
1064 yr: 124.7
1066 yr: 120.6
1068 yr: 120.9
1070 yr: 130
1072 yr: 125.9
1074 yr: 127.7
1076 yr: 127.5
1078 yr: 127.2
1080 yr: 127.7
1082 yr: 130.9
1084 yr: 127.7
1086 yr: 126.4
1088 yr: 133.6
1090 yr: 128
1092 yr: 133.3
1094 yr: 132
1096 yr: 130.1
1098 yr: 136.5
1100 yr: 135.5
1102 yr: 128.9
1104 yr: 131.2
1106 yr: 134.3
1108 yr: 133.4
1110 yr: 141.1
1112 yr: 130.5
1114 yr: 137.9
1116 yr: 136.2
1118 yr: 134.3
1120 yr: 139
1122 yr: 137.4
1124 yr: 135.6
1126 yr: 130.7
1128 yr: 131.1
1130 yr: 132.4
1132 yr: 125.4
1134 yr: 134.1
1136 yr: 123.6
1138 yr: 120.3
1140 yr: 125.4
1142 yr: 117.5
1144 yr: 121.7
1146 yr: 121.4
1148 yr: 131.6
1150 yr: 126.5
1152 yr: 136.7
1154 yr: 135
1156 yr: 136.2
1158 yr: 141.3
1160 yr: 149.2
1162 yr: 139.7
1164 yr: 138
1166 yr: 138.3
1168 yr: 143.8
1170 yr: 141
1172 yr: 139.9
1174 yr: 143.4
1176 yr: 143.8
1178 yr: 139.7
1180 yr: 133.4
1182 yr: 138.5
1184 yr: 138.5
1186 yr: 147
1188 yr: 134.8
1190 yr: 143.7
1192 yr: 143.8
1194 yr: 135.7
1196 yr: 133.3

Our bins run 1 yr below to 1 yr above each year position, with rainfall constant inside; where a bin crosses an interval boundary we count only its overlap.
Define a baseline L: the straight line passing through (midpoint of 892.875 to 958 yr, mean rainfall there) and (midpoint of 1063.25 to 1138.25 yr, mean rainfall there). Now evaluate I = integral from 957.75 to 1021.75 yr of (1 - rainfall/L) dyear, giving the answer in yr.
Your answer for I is 2.6 yr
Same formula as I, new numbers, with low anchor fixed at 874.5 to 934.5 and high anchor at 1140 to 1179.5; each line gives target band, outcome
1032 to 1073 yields 0.7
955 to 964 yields 0.4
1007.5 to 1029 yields 1.1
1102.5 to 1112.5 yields -0.2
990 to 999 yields 0.4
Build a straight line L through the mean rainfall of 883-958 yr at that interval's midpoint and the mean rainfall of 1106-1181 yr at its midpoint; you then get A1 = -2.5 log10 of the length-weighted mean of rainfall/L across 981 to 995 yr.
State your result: 0.050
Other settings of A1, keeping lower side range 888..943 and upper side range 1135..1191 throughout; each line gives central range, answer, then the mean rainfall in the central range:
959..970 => 0.04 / 114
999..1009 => 0.05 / 115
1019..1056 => 0.02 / 121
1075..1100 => -0.01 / 130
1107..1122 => -0.04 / 136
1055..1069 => 0.01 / 125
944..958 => 0.03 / 113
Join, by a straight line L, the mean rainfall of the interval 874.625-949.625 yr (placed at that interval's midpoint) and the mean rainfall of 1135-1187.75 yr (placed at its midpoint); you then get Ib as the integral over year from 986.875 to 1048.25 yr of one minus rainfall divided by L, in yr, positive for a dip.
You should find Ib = 2.27 yr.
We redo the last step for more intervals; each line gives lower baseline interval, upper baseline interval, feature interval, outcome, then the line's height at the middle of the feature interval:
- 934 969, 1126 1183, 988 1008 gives 0.6 yr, 118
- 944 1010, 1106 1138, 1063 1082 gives 0.1 yr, 127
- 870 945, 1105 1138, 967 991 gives 1.2 yr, 120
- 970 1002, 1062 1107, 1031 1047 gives -0.1 yr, 122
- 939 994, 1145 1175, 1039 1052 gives -0.1 yr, 123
